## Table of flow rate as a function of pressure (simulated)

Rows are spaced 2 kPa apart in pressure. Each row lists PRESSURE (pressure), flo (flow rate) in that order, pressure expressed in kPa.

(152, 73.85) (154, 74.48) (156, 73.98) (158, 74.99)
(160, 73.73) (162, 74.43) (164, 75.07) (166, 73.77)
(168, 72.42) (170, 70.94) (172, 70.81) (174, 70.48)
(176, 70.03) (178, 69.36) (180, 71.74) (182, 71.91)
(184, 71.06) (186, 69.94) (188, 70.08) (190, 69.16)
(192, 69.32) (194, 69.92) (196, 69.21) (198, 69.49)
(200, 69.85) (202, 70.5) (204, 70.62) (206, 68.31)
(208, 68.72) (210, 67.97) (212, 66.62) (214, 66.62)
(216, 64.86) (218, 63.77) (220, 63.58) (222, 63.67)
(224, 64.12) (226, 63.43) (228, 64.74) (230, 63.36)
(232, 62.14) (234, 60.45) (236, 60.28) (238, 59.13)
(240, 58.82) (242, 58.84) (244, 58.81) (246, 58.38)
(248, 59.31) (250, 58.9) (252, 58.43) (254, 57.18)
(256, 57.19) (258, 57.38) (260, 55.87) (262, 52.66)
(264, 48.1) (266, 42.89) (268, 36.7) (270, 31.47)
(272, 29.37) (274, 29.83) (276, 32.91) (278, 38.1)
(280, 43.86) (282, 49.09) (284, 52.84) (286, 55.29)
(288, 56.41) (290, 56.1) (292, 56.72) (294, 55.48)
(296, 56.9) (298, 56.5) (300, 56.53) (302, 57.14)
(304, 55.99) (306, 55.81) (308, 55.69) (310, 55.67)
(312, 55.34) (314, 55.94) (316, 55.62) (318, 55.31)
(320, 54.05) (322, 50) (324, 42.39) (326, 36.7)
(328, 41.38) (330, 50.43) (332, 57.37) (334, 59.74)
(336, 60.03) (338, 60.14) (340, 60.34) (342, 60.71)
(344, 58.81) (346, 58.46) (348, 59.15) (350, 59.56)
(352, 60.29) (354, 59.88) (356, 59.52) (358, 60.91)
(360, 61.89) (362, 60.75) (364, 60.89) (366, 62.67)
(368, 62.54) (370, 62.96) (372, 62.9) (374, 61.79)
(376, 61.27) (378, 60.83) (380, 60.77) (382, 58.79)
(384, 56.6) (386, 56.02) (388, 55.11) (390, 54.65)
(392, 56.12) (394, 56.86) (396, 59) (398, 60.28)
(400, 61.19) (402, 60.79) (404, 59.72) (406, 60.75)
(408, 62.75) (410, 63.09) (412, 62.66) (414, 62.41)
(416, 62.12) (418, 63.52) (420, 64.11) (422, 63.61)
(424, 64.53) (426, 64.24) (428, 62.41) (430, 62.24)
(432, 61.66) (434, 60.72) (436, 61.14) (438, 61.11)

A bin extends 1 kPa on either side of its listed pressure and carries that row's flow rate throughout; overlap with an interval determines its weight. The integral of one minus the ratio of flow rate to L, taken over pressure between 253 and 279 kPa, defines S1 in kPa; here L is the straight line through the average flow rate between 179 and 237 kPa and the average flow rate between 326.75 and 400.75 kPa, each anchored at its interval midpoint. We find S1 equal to 8.2 kPa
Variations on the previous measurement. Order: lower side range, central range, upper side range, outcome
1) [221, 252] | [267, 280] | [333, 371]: 5.75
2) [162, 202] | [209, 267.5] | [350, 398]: 6.86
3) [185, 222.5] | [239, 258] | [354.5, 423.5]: 2.26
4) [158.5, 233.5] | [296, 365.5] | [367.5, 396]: 6.13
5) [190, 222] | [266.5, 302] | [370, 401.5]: 9.41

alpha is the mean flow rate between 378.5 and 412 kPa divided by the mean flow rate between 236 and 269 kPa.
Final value 1.07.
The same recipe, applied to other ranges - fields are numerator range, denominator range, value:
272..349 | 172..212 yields 0.75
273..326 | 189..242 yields 0.78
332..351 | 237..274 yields 1.15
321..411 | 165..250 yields 0.87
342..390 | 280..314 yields 1.09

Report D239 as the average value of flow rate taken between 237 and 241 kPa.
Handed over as 59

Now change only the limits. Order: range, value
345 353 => 59.4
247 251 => 59.1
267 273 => 32.5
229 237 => 61.6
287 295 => 56.2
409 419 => 62.8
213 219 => 65.1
